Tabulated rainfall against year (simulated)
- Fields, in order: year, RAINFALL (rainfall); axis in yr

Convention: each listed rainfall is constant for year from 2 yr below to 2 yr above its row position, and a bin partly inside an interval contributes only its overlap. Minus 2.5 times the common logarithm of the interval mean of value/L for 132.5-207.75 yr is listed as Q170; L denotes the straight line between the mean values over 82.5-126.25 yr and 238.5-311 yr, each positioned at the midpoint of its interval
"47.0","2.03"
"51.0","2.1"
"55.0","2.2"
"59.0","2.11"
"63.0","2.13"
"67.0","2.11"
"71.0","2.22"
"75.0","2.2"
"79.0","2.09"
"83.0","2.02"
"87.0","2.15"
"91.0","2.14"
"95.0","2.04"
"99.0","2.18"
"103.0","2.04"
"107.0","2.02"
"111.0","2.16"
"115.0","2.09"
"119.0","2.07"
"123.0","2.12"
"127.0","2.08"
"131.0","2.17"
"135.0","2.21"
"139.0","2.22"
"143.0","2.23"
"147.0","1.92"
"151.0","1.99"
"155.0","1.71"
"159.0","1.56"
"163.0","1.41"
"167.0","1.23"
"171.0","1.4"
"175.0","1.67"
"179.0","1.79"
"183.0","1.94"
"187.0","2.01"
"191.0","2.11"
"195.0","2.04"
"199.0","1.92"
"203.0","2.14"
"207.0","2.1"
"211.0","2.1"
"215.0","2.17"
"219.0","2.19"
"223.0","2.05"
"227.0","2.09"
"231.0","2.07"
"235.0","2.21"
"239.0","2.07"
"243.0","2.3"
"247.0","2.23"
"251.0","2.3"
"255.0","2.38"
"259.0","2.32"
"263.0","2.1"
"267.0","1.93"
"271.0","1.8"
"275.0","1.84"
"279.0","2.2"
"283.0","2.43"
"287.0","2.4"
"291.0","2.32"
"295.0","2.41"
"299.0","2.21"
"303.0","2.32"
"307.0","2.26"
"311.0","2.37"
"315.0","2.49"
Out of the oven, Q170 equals 0.15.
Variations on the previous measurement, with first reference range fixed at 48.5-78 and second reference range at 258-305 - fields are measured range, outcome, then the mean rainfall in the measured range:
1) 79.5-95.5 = 0.03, 2.09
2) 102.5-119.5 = 0.04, 2.08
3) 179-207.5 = 0.08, 2.02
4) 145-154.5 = 0.13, 1.92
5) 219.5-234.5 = 0.04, 2.1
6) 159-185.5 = 0.34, 1.58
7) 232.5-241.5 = 0.02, 2.15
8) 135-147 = 0.00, 2.17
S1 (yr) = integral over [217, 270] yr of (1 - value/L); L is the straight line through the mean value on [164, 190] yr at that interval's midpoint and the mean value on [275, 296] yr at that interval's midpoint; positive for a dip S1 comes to -2.8 yr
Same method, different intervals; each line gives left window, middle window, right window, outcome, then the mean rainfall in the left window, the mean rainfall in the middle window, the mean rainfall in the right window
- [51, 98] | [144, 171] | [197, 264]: 6.4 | 2.13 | 1.64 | 2.16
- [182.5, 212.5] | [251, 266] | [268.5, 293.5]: -0.8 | 2.05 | 2.25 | 2.17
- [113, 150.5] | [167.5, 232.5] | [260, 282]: 3.0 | 2.12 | 1.97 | 2.01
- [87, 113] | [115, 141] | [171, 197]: -1.4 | 2.1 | 2.14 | 1.89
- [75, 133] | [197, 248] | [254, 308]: 1.1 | 2.1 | 2.12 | 2.2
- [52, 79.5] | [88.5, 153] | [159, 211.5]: -3.5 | 2.15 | 2.11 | 1.82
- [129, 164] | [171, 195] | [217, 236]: 1.8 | 1.95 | 1.87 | 2.12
